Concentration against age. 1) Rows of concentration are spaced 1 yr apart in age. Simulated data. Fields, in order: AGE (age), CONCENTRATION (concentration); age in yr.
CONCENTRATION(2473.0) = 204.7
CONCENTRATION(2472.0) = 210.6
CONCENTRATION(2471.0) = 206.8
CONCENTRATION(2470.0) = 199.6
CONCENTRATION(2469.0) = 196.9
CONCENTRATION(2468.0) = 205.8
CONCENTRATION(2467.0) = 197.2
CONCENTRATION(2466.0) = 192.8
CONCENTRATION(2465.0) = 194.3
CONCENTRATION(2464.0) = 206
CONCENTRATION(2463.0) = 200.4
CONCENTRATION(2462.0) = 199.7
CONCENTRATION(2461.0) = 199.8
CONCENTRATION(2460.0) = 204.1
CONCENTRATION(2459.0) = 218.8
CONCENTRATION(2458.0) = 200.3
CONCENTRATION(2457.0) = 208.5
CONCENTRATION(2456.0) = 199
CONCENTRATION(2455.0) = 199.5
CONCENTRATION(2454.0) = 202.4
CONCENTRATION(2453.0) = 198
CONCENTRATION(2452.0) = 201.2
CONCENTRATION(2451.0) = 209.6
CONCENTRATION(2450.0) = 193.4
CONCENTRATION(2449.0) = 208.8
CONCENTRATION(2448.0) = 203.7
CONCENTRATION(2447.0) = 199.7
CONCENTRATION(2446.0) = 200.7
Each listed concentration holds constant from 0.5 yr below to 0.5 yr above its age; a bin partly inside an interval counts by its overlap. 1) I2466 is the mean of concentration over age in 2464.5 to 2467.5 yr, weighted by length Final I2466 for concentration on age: 195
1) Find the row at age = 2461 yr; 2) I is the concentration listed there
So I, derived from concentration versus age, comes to 199.8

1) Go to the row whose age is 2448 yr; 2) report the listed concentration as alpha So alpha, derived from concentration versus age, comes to 203.7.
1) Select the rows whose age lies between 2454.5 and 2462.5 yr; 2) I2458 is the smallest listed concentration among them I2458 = 199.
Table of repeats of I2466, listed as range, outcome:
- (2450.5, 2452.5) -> 205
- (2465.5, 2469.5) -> 198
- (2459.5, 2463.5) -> 201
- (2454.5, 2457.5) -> 202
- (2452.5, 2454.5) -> 200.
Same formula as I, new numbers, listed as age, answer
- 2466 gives 192.8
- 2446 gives 200.7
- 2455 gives 199.5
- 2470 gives 199.6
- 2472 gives 210.6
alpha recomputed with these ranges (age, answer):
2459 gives 218.8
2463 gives 200.4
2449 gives 208.8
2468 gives 205.8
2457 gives 208.5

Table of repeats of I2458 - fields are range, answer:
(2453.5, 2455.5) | 199.5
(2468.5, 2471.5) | 196.9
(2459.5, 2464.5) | 199.7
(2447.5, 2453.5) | 193.4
